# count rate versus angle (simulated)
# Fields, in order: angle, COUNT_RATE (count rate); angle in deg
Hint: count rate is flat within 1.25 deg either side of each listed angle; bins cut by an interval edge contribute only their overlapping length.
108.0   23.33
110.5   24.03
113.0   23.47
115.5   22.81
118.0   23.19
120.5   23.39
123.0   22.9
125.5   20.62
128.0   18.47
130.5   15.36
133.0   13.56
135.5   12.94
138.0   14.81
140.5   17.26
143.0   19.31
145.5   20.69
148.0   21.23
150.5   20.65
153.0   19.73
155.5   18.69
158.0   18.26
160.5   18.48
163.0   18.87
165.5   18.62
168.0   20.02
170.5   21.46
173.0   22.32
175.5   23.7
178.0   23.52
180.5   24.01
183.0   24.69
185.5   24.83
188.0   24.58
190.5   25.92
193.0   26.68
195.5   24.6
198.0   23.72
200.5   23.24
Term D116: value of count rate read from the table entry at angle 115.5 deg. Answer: 22.81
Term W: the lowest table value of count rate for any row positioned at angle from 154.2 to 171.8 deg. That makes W 18.26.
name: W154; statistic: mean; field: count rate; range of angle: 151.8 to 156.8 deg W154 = 19.2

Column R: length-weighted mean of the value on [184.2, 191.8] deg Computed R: 25.1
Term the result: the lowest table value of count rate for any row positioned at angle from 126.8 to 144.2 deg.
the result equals 12.94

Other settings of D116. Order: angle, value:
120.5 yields 23.39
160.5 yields 18.48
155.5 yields 18.69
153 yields 19.73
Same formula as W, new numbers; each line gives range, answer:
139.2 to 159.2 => 17.26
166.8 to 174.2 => 20.02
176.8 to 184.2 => 23.52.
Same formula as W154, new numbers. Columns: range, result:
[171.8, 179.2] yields 23.2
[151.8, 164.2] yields 18.8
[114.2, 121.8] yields 23.1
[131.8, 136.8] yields 13.3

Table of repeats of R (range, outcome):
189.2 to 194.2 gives 26.3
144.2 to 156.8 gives 20.2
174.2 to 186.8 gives 24.1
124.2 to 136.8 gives 16.2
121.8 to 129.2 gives 20.7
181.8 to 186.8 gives 24.8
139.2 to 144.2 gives 18.2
